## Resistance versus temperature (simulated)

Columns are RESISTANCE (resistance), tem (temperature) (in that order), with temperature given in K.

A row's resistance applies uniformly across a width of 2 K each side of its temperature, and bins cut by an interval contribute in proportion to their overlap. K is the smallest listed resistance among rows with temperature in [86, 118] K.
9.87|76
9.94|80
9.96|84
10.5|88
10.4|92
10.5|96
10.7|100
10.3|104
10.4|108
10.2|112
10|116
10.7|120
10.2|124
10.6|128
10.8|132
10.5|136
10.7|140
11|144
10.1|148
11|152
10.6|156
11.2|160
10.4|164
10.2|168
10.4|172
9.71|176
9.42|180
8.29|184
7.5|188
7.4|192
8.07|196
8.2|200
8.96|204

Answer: 10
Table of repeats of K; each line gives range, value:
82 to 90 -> 9.96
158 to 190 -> 7.5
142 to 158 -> 10.1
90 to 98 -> 10.4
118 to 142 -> 10.2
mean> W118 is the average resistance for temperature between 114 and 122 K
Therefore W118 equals 10.3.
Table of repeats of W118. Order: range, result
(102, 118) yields 10.2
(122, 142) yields 10.6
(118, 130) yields 10.5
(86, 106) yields 10.5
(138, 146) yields 10.8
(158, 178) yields 10.4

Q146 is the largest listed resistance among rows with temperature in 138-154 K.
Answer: 11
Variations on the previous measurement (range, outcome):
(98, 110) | 10.7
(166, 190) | 10.4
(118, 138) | 10.8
